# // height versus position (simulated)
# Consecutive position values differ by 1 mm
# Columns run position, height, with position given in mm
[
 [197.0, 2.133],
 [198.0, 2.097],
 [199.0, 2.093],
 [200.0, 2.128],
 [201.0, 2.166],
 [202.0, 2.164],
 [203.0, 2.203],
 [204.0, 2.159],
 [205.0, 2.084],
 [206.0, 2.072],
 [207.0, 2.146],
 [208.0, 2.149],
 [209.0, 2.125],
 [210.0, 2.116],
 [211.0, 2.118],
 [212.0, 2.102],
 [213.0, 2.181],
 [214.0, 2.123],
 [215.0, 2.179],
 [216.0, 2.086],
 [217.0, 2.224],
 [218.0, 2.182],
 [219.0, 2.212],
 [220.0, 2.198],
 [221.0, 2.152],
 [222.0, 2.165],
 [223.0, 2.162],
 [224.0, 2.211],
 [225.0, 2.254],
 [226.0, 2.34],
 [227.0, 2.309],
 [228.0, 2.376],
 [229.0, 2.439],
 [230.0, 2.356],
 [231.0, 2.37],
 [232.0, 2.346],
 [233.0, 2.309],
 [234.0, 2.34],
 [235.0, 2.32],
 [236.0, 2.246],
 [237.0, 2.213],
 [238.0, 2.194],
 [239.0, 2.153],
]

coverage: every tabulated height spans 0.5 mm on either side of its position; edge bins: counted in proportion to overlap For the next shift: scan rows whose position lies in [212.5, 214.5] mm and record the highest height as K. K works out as 2.181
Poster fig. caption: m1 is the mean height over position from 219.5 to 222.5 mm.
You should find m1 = 2.17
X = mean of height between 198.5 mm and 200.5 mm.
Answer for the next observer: 2.11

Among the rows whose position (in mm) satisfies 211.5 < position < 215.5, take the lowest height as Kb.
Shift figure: 2.102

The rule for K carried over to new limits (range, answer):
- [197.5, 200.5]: 2.128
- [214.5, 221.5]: 2.224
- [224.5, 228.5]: 2.376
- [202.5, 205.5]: 2.203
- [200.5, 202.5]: 2.166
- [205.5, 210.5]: 2.149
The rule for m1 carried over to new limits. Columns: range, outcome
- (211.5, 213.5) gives 2.14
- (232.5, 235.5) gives 2.32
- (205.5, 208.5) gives 2.12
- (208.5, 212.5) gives 2.12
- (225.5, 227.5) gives 2.32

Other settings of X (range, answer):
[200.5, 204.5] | 2.17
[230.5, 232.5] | 2.36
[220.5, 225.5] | 2.19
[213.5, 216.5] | 2.13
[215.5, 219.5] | 2.18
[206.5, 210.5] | 2.13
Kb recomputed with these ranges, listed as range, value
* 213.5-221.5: 2.086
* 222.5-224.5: 2.162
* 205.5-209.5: 2.072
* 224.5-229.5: 2.254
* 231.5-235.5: 2.309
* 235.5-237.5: 2.213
